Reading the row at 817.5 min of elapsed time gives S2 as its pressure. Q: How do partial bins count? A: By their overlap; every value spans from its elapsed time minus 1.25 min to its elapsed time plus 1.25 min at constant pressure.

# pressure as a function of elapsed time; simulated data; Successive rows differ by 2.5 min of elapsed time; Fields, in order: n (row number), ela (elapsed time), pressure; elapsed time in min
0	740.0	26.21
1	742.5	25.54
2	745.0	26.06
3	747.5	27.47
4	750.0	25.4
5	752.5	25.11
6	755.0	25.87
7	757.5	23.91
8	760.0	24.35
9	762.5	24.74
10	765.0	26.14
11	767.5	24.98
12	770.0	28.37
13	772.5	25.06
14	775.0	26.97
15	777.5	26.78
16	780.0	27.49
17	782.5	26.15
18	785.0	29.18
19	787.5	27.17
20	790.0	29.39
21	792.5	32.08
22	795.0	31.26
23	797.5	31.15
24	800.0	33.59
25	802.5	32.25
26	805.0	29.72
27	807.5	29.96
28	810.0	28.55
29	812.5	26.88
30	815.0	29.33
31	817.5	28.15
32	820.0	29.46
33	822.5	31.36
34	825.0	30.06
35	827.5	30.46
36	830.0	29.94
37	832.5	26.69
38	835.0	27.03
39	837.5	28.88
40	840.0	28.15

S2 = 28.15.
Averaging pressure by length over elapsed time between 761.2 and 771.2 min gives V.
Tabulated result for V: 26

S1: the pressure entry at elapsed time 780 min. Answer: 27.49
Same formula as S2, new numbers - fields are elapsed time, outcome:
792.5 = 32.08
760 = 24.35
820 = 29.46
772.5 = 25.06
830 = 29.94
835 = 27.03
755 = 25.87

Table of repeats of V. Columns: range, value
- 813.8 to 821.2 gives 29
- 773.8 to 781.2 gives 27.1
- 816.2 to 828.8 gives 29.9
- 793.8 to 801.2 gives 32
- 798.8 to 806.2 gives 31.9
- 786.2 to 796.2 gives 30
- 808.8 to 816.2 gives 28.2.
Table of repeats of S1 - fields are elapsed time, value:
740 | 26.21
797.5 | 31.15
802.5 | 32.25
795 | 31.26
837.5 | 28.88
